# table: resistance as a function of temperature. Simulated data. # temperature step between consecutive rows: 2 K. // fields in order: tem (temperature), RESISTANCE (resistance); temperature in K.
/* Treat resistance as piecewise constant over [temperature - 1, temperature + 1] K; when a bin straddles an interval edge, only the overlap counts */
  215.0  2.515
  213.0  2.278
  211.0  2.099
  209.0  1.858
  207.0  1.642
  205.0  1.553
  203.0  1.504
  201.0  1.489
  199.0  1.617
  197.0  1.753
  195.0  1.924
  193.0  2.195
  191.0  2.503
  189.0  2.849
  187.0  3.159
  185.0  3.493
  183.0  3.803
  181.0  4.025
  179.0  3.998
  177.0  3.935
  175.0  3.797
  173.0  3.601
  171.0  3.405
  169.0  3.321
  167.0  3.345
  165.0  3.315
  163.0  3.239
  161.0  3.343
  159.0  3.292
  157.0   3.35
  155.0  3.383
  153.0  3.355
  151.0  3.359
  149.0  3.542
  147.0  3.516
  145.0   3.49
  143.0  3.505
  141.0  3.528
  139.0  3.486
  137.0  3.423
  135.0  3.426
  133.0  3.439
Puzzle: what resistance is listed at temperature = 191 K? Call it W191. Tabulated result 2.503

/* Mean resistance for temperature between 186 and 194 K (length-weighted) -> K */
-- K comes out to 2.68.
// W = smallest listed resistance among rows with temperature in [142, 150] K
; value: 3.49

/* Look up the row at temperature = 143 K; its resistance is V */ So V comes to 3.505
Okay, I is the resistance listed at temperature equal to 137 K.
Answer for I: 3.423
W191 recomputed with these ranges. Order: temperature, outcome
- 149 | 3.542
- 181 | 4.025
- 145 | 3.49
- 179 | 3.998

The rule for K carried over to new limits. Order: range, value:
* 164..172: 3.35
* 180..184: 3.91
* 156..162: 3.33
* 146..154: 3.44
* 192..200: 1.87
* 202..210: 1.64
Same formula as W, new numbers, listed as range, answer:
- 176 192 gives 2.503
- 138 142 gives 3.486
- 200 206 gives 1.489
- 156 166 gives 3.239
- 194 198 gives 1.753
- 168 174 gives 3.321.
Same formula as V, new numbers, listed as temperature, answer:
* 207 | 1.642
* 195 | 1.924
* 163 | 3.239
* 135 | 3.426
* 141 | 3.528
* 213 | 2.278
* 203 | 1.504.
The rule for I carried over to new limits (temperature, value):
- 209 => 1.858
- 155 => 3.383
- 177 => 3.935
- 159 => 3.292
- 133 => 3.439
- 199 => 1.617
